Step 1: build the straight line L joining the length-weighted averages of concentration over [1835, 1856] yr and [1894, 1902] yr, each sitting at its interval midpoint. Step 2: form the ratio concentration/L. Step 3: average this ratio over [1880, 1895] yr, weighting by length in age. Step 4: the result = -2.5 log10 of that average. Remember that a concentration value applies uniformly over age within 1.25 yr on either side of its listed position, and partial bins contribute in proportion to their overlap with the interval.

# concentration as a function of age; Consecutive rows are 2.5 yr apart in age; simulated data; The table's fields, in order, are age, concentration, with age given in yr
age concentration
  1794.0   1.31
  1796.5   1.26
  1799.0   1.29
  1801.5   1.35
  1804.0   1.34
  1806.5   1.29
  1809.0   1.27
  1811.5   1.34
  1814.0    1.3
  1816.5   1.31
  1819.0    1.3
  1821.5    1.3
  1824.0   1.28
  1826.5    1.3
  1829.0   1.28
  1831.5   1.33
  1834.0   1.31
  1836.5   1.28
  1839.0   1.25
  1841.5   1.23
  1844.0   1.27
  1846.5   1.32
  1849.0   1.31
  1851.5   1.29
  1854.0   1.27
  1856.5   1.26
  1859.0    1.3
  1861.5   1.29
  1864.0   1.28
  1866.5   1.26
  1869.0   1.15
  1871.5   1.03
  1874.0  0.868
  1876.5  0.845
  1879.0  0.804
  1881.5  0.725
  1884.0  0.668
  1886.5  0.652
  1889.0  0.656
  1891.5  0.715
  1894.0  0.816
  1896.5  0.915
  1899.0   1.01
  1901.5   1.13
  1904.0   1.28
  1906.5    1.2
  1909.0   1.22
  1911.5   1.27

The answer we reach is 0.417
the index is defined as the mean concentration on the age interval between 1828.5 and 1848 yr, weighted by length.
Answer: 1.28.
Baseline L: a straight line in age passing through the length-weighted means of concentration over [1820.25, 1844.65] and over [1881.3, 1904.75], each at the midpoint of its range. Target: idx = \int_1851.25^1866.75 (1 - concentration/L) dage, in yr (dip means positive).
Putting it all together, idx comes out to -2.6 yr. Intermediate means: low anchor 1.28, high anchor 0.854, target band 1.28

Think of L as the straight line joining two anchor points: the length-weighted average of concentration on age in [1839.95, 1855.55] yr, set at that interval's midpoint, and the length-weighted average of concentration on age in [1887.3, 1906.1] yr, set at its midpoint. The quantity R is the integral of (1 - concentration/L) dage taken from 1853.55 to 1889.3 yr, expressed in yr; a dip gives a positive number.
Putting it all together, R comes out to 3.8 yr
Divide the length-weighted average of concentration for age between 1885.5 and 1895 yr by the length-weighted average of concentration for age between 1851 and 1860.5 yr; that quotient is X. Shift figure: 0.55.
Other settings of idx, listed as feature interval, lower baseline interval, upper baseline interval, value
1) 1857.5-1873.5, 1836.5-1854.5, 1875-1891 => -3.5 yr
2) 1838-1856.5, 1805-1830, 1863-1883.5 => -2.5 yr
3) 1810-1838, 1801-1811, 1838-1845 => -0.5 yr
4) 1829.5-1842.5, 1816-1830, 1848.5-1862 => 0.1 yr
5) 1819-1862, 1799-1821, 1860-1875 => -2.1 yr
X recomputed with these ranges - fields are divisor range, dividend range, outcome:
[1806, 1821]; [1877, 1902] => 0.61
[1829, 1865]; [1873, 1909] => 0.69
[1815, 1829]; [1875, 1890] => 0.56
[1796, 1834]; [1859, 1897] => 0.71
